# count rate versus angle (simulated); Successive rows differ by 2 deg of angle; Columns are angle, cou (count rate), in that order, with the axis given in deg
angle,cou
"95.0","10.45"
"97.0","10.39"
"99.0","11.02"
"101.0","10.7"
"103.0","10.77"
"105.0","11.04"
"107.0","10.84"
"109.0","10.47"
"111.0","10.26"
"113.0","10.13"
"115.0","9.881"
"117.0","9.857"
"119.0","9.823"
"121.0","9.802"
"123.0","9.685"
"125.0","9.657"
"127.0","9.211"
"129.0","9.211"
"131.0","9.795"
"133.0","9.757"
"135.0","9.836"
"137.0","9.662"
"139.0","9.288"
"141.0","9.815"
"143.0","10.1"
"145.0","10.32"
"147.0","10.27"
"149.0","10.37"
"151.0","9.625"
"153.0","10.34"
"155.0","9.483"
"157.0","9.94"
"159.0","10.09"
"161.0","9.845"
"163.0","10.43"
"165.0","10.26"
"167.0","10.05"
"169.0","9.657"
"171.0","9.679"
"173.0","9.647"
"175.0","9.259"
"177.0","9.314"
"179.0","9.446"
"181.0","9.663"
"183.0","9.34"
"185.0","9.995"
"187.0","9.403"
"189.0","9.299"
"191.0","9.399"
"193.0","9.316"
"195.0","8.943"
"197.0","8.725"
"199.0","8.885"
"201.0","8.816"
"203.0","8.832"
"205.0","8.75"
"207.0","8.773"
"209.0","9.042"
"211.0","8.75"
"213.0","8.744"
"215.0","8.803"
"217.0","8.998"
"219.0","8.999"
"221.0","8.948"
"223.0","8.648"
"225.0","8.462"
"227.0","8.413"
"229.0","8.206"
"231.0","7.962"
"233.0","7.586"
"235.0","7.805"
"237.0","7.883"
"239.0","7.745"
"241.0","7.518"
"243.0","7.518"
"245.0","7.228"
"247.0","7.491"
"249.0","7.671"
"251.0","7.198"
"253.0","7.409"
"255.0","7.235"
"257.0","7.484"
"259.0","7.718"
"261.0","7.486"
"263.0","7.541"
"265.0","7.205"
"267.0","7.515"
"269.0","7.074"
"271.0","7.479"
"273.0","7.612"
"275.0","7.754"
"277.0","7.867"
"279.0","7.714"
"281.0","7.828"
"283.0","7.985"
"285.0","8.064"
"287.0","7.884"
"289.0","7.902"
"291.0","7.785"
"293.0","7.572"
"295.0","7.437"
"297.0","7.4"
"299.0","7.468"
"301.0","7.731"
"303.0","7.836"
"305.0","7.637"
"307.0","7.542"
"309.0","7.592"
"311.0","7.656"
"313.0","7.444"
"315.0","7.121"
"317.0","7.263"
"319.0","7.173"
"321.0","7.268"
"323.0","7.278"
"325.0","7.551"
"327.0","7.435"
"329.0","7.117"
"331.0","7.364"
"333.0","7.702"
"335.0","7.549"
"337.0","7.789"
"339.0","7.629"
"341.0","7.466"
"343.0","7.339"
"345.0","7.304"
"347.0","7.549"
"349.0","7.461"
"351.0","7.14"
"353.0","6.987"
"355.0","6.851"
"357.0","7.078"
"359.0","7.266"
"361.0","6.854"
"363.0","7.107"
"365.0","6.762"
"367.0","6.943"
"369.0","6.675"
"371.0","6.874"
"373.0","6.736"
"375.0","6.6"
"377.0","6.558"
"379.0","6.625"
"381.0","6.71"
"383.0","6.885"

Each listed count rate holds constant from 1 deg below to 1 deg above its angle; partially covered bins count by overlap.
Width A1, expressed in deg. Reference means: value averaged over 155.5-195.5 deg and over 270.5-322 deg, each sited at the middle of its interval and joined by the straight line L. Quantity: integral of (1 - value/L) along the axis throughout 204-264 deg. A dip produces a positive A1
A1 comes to 4.23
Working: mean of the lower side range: 9.66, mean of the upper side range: 7.62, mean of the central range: 8.07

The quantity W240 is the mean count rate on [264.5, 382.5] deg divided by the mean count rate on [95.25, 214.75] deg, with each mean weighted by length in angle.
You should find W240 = 0.8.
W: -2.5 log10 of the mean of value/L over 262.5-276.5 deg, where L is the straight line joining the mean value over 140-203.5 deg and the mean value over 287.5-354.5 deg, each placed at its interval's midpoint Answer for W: 0.10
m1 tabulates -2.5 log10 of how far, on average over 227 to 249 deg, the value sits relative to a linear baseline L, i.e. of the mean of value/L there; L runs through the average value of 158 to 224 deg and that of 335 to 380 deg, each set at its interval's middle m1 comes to 0.126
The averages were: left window 9.3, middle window 7.73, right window 7.08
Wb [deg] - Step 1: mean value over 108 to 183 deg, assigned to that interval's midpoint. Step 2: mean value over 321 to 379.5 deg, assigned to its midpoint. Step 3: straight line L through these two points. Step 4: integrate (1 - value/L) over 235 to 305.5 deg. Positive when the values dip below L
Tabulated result 5.1 deg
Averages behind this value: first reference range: 9.83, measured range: 7.6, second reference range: 7.16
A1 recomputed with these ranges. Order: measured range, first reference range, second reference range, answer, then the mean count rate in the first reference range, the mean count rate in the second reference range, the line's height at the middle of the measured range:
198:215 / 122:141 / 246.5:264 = -1.1 deg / 9.58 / 7.47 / 8.3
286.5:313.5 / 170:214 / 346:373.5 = 0.6 deg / 9.18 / 7.03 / 7.79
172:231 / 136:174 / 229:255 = -2.2 deg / 9.94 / 7.59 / 8.69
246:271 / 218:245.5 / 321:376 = 1.5 deg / 8.08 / 7.2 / 7.88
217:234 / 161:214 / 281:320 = 0.6 deg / 9.33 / 7.61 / 8.75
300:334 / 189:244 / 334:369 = 0.5 deg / 8.55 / 7.22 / 7.56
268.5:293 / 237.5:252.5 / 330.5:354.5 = -0.9 deg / 7.49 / 7.43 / 7.47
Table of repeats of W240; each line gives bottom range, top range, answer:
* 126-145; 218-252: 0.82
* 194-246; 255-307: 0.91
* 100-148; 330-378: 0.71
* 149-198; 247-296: 0.79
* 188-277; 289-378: 0.90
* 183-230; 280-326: 0.85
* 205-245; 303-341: 0.89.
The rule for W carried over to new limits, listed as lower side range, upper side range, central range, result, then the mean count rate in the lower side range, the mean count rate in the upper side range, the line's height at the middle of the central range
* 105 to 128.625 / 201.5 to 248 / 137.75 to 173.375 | -0.06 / 9.99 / 8.31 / 9.39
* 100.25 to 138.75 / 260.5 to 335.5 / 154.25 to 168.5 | -0.07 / 10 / 7.55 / 9.43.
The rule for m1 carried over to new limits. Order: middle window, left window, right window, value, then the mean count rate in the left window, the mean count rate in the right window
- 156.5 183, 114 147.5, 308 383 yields -0.05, 9.76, 7.18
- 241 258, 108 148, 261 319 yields 0.10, 9.84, 7.59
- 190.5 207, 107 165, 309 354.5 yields 0.02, 9.91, 7.39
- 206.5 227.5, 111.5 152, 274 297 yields -0.01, 9.81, 7.78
